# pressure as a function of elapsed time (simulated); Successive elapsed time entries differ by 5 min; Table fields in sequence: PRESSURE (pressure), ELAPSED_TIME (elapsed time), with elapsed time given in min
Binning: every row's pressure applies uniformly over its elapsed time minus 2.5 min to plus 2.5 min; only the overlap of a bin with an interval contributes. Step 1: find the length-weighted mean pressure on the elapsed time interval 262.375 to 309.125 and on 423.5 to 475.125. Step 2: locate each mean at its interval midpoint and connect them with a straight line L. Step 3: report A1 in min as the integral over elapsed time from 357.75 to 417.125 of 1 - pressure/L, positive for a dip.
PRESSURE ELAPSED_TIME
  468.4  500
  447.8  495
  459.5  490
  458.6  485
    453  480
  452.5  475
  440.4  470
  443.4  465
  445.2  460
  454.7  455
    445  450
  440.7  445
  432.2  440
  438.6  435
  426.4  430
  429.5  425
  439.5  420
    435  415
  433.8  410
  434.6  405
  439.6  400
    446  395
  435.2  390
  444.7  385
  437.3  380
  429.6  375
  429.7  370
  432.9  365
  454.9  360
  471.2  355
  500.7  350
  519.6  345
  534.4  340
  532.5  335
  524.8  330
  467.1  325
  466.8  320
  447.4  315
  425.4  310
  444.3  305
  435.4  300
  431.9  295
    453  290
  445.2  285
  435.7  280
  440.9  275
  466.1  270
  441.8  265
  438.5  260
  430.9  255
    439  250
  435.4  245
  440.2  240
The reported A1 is 0.5 min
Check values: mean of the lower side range 443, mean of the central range 438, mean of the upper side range 440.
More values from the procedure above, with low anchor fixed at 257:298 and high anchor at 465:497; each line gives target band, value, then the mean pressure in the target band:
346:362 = -1.2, 480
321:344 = -3.4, 512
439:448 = 0.2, 438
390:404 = 0.2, 441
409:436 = 0.9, 434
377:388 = 0.2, 440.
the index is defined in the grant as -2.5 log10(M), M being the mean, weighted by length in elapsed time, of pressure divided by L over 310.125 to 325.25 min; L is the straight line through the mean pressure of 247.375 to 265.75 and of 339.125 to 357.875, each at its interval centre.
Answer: 0.06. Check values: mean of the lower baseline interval 437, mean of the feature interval 454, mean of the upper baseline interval 503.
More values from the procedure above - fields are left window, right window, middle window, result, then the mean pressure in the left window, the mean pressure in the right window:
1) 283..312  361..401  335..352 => -0.19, 439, 437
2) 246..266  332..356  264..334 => 0.05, 437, 514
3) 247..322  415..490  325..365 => -0.13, 443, 443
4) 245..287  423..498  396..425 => 0.02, 442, 445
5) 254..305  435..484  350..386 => -0.01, 442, 445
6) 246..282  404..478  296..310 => 0.01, 442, 440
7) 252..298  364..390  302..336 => -0.07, 443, 435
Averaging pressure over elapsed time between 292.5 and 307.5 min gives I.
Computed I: 437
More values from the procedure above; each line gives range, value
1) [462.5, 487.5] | 450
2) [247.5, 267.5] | 438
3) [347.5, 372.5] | 458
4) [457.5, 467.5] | 444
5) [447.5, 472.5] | 446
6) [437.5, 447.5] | 436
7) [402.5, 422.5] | 436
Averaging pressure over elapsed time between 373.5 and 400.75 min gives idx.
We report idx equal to 439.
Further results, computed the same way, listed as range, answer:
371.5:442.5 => 436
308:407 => 464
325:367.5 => 495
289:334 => 458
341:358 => 499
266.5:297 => 446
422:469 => 440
